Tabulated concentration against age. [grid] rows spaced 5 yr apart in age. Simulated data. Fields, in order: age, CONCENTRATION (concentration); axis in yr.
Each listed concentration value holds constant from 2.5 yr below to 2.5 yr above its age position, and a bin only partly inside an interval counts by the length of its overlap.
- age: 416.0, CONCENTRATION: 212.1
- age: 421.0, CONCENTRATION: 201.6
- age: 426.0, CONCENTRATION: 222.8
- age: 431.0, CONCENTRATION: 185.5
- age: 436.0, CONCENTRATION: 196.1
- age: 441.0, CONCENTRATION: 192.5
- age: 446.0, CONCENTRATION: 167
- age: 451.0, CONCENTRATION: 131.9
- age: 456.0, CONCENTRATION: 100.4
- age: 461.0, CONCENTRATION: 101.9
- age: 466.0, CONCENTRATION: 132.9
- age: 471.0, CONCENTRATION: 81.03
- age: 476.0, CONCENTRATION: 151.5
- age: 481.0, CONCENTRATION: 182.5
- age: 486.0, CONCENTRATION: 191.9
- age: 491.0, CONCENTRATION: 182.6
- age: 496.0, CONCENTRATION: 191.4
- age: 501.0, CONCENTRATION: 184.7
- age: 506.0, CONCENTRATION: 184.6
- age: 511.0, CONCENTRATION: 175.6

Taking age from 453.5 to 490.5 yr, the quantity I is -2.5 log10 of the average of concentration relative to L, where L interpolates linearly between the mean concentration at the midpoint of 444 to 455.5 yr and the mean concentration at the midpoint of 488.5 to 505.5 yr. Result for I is 0.19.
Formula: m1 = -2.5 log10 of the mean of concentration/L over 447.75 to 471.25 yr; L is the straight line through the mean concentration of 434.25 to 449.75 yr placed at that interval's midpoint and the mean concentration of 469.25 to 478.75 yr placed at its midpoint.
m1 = 0.28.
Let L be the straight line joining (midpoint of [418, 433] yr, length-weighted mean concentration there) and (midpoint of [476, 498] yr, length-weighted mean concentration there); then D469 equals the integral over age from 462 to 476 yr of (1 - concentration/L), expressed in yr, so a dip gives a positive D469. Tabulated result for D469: 5.5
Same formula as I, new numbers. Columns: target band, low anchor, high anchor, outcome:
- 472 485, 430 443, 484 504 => 0.18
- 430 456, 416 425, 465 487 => 0.11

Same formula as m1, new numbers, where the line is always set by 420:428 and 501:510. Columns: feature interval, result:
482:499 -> 0.00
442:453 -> 0.30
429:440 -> 0.10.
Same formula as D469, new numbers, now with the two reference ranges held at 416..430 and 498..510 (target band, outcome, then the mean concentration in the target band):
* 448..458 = 4.0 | 119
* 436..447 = 1.0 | 185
